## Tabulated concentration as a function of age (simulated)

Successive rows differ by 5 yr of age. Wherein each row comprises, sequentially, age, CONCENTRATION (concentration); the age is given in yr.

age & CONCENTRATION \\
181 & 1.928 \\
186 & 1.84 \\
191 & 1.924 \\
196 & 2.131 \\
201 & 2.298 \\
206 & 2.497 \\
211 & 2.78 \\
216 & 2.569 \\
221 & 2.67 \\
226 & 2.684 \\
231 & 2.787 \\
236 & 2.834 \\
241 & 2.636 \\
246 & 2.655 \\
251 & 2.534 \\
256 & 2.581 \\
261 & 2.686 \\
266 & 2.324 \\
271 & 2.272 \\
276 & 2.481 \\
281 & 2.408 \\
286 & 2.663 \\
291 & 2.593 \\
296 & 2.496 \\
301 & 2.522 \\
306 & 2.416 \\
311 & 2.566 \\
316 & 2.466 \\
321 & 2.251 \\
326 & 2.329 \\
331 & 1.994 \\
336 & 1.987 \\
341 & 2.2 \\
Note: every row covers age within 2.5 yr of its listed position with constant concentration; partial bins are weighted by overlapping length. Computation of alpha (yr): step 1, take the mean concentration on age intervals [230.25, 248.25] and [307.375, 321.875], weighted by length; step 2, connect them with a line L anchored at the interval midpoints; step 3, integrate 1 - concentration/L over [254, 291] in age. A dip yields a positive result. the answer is 1.5 yr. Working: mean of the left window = 2.72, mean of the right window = 2.45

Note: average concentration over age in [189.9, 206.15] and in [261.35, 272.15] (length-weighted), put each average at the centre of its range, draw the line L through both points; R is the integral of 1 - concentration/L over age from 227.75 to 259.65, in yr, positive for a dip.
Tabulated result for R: -4.90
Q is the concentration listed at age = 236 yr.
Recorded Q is 2.834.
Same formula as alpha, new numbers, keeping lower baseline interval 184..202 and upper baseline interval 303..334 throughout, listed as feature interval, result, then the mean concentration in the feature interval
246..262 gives -3.09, 2.6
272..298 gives -3.00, 2.51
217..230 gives -3.52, 2.68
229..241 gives -3.60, 2.78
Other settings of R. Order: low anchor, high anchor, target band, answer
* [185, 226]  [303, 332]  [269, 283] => -0.15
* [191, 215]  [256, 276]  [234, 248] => -1.62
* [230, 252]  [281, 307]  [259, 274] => 1.12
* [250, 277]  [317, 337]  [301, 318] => -1.73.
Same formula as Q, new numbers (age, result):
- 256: 2.581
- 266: 2.324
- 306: 2.416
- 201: 2.298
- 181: 1.928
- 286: 2.663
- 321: 2.251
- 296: 2.496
